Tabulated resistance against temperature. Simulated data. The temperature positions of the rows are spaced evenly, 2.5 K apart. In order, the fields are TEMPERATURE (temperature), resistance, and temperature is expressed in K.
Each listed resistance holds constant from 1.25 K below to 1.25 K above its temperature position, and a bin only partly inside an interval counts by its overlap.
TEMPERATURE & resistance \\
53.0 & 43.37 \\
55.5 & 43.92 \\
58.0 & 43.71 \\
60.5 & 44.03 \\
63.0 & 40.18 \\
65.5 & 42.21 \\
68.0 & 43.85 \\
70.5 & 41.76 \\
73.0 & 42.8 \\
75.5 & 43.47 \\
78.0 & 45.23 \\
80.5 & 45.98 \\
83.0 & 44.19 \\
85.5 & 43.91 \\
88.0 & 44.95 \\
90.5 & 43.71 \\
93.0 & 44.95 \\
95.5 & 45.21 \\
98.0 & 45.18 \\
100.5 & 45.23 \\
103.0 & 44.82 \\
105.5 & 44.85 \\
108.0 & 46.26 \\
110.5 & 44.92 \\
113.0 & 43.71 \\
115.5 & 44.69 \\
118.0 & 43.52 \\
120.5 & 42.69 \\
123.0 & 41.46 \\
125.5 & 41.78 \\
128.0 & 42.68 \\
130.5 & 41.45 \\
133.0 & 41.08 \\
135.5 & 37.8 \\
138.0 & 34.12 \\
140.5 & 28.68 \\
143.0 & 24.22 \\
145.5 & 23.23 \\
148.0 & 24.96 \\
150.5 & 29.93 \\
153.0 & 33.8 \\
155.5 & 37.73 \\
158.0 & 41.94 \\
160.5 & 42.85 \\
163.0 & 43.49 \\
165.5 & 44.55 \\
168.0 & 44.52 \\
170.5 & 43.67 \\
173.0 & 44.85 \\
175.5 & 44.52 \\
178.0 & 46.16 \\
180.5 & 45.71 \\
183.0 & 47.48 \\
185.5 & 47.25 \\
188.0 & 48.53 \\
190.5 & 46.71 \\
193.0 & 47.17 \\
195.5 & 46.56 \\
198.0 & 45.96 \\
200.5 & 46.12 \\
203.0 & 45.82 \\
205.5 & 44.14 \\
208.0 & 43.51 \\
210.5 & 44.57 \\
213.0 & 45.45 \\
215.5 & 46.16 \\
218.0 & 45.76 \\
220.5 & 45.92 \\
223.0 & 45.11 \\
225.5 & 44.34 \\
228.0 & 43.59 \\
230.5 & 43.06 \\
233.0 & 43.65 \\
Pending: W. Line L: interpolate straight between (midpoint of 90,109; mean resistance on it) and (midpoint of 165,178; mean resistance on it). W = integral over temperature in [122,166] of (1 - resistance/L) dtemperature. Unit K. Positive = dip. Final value 8.4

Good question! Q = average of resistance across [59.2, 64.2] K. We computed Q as 42.1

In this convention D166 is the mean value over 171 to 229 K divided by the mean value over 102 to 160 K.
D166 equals 1.19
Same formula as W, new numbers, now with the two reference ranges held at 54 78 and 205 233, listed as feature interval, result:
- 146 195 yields 2.2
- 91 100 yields -0.3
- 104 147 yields 4.4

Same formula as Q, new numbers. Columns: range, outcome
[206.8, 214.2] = 44.5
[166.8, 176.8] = 44.4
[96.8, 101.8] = 45.2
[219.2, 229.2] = 44.8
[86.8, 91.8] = 44.3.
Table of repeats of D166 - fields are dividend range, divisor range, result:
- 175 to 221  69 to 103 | 1.04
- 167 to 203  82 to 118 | 1.03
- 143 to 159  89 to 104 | 0.70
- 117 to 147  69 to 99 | 0.83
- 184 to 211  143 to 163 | 1.37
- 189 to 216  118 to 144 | 1.20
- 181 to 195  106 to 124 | 1.08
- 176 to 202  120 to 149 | 1.32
